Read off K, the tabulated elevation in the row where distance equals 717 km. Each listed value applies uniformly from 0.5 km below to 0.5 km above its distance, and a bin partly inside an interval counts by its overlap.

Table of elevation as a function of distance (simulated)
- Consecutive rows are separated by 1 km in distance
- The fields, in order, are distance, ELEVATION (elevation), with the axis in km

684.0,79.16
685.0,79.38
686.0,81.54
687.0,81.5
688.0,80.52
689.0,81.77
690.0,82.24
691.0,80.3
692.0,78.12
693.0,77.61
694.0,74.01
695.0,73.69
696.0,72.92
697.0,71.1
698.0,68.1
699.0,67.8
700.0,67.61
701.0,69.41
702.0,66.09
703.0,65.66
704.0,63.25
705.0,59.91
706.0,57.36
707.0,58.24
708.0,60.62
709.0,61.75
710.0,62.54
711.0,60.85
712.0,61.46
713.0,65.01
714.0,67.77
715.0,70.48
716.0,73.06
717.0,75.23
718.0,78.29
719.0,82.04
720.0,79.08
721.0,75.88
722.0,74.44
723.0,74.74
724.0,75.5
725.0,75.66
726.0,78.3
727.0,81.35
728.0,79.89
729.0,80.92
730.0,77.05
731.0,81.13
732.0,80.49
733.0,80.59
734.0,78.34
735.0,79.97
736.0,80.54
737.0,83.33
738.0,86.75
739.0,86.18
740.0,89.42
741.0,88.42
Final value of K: 75.23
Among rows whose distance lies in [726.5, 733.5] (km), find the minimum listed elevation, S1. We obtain 77.05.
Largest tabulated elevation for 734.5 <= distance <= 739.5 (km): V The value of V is 86.75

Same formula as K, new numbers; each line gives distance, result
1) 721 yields 75.88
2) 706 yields 57.36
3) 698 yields 68.1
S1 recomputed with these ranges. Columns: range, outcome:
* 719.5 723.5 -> 74.44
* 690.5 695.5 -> 73.69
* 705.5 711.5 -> 57.36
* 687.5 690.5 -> 80.52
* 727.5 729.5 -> 79.89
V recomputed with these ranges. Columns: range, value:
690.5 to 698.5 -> 80.3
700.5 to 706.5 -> 69.41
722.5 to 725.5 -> 75.66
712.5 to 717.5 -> 75.23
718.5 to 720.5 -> 82.04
